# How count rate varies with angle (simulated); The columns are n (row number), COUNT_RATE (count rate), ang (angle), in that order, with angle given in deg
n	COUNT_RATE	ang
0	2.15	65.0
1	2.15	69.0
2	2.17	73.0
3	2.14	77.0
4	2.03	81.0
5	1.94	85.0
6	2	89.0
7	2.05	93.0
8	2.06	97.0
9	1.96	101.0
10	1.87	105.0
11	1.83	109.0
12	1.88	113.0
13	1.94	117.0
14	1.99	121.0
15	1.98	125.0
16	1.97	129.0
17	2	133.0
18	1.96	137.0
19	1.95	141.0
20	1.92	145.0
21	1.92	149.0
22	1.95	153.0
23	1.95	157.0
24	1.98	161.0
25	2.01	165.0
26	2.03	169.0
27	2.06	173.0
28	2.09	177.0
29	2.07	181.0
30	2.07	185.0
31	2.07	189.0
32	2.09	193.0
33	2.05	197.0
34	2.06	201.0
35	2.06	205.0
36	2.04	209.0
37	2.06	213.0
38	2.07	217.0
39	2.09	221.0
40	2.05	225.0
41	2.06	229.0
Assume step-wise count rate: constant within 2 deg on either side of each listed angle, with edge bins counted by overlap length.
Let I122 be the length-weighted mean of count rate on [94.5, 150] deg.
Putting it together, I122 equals 1.95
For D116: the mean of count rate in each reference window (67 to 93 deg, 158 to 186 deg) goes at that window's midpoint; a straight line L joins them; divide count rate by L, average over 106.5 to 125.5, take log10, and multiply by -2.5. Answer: 0.08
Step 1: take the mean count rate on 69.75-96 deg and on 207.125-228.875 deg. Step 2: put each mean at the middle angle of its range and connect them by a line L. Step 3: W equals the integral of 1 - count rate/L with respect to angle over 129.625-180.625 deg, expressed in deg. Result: 1.8 deg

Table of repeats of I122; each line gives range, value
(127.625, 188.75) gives 2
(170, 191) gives 2.07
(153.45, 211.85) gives 2.04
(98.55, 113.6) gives 1.89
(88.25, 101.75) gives 2.02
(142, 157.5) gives 1.93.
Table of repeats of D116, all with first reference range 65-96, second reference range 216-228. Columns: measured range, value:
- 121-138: 0.05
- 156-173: 0.04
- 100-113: 0.11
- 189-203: 0.00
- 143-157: 0.08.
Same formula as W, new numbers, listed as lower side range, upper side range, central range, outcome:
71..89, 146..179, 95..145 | 2.02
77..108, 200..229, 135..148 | 0.50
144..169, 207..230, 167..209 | -1.07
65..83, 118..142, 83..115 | 1.71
